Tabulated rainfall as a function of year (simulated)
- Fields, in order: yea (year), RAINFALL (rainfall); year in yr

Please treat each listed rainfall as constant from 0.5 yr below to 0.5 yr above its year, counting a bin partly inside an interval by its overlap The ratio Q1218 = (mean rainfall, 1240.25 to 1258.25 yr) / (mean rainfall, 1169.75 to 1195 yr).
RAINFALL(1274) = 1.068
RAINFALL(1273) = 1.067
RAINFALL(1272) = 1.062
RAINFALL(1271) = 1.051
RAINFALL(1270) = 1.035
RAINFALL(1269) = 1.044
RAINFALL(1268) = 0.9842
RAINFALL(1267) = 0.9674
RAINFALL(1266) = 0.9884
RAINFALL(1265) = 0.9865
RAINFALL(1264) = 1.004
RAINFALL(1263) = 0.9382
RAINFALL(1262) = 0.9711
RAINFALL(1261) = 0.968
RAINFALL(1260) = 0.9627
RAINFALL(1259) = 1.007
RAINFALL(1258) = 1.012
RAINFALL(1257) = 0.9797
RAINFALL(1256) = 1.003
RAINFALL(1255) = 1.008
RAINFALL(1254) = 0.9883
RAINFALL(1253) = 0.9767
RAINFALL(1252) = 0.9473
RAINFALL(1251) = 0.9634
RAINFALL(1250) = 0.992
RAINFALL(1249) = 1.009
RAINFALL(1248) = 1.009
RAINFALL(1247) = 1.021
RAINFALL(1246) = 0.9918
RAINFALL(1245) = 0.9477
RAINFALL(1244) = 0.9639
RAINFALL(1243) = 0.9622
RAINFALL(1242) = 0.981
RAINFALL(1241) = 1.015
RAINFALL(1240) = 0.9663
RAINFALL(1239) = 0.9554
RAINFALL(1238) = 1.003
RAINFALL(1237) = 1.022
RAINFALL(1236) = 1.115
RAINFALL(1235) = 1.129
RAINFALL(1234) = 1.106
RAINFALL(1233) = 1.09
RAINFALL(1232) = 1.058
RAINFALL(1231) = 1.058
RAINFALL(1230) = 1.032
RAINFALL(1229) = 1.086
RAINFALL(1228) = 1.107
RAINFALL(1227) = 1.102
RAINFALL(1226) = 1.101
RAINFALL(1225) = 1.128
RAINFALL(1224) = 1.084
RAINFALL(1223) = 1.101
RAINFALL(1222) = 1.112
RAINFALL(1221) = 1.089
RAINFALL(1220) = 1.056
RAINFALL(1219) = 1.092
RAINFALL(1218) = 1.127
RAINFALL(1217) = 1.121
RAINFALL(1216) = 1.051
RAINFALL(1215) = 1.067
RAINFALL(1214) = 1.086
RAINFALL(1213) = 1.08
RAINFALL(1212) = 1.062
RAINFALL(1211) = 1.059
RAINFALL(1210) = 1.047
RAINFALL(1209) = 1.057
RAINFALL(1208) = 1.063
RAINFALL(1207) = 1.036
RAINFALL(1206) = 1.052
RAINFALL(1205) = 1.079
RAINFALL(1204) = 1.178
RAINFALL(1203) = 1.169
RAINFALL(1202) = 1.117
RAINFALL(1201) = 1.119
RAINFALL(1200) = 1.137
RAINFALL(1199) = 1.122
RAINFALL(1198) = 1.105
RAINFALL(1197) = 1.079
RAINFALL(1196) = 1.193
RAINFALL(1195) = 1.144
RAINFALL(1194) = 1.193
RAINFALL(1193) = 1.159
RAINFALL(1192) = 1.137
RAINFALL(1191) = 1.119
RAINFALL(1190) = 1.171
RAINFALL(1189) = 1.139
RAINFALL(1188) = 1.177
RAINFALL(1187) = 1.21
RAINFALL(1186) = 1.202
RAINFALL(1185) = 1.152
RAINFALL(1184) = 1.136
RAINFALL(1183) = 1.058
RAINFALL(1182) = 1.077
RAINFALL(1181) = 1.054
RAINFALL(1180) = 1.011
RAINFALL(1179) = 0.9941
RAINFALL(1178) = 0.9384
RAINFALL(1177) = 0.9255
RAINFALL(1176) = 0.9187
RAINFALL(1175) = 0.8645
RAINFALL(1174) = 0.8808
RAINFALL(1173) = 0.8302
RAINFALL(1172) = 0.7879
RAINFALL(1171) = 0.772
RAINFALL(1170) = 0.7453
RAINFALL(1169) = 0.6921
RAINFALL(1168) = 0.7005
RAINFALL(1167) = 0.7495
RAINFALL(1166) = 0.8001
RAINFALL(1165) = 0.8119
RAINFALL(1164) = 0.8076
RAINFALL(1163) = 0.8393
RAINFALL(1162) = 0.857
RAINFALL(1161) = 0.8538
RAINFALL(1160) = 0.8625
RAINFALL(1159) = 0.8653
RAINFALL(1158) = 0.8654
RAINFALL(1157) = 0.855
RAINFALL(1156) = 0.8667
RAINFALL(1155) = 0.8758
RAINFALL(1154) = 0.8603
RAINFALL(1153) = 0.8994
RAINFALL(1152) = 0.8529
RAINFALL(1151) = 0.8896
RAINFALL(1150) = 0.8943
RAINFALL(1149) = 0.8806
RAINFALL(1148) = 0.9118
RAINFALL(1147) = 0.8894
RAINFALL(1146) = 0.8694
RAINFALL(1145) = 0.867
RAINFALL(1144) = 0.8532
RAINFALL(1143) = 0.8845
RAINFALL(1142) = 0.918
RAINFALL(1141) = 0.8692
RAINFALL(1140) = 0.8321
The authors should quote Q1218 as 1.0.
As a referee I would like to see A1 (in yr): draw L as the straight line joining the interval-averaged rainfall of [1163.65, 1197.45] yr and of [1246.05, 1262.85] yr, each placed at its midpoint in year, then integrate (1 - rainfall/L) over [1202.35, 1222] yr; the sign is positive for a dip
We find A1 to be -1.9 yr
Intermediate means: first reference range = 0.99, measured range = 1.08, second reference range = 0.988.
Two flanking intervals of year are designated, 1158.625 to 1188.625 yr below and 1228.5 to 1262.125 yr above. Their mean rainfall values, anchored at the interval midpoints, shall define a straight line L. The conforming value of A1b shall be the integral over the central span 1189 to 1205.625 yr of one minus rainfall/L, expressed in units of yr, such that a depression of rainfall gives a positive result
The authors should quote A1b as -3.3 yr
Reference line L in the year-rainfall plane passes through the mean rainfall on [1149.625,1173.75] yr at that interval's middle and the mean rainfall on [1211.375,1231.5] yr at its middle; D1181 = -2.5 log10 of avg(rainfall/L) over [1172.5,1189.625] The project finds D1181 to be -0.136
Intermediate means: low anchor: 0.827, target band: 1.03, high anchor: 1.09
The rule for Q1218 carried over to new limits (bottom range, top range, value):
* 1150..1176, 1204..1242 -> 1.29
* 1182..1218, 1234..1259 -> 0.90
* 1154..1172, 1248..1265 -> 1.21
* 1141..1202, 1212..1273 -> 1.08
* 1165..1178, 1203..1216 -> 1.33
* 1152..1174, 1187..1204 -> 1.40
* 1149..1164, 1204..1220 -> 1.24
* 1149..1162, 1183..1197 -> 1.33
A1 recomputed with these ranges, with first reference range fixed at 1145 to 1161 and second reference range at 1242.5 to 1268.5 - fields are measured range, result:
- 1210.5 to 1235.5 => -3.7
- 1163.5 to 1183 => 0.7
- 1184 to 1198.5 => -3.8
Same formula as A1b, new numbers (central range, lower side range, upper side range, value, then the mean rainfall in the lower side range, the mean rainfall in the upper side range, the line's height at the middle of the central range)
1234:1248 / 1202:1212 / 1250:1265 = 0.1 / 1.08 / 0.981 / 1.01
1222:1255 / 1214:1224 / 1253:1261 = 0.2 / 1.09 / 0.992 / 1.04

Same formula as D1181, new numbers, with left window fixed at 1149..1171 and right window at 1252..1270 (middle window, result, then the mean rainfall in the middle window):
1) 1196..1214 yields -0.21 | 1.09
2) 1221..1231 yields -0.17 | 1.09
